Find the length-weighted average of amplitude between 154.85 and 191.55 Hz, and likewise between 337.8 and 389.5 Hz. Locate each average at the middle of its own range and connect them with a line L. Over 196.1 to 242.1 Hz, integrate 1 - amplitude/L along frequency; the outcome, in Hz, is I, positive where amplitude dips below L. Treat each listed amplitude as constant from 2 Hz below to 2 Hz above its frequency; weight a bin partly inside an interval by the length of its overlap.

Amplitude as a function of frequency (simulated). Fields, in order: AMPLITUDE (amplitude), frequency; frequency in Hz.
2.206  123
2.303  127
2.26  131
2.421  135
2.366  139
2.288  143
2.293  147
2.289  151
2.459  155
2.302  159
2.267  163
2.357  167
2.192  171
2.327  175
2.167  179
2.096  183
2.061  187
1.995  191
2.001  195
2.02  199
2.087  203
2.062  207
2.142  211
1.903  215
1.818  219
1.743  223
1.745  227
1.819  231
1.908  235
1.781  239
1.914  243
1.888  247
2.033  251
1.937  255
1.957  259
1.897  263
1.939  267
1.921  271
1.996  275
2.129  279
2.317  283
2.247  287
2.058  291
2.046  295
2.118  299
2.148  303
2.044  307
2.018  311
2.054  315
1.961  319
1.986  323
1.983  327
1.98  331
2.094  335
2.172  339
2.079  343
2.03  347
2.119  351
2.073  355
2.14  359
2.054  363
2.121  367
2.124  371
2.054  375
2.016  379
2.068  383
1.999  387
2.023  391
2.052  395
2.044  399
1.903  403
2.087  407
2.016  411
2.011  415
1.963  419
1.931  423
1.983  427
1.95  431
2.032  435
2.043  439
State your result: 5.73 Hz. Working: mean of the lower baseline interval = 2.22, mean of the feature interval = 1.91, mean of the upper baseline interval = 2.08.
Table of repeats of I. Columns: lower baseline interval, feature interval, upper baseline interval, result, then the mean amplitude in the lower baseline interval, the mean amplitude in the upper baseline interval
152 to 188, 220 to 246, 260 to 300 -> 3.9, 2.25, 2.06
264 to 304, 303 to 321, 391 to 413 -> 0.3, 2.09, 2.02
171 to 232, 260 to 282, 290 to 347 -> 0.5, 2.01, 2.05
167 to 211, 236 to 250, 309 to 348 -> 1.4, 2.11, 2.04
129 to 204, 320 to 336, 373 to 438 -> 0.6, 2.23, 2.01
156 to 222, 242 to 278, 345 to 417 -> 2.4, 2.11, 2.05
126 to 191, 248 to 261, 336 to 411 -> 1.2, 2.27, 2.06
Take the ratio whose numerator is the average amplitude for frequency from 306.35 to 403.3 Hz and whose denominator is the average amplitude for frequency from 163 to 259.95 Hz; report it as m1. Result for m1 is 1.02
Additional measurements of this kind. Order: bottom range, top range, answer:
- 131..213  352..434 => 0.92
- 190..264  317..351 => 1.06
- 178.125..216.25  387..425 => 0.98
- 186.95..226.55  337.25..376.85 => 1.06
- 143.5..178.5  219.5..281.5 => 0.83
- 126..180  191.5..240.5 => 0.83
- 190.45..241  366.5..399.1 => 1.07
